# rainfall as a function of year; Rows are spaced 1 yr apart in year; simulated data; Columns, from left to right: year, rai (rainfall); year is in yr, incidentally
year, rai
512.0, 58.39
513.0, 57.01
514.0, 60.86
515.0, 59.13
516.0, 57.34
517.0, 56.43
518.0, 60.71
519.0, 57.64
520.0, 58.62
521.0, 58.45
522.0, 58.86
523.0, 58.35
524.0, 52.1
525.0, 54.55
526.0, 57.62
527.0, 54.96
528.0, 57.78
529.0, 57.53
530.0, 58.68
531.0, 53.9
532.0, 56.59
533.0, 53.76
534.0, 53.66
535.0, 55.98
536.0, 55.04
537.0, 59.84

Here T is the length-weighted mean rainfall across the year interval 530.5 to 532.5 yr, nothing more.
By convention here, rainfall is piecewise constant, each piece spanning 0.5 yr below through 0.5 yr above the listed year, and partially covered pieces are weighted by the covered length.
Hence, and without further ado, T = 55.2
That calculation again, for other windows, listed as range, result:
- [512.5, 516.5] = 58.6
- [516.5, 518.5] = 58.6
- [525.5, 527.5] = 56.3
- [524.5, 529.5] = 56.5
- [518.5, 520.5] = 58.1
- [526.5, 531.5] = 56.6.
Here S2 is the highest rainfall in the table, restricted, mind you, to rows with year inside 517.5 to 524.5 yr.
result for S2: 60.71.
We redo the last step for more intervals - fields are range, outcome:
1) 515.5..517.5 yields 57.34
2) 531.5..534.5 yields 56.59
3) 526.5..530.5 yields 58.68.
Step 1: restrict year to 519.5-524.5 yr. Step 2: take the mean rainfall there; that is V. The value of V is 57.3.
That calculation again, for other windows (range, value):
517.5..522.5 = 58.9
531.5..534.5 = 54.7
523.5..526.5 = 54.8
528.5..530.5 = 58.1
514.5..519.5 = 58.2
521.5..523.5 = 58.6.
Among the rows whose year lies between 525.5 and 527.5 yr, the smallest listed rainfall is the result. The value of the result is 54.96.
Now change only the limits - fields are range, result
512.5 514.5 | 57.01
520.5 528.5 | 52.1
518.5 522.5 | 57.64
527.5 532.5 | 53.9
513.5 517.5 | 56.43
